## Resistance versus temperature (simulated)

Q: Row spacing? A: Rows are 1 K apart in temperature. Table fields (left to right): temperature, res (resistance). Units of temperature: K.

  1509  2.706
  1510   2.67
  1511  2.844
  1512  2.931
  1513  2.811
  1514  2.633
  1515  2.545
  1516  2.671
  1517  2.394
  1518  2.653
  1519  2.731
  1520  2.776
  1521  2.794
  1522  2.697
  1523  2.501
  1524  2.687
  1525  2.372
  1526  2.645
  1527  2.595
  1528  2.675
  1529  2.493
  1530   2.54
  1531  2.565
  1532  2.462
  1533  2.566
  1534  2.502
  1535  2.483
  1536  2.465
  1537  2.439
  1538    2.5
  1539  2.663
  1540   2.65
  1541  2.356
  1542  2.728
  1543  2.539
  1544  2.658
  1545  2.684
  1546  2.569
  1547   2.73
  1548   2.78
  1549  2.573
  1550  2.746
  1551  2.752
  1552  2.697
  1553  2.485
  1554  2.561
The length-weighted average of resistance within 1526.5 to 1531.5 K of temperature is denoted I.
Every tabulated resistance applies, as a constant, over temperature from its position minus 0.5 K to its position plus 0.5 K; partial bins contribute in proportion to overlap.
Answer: 2.57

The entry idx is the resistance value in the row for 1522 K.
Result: 2.697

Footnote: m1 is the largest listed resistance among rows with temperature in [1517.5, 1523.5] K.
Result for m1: 2.794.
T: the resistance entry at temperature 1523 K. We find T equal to 2.501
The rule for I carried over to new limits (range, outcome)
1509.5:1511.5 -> 2.76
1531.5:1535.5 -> 2.5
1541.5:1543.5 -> 2.63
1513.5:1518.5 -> 2.58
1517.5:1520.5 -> 2.72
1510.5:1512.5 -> 2.89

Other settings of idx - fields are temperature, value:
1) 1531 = 2.565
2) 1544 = 2.658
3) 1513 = 2.811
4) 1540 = 2.65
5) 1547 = 2.73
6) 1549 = 2.573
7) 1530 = 2.54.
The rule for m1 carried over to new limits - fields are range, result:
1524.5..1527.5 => 2.645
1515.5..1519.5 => 2.731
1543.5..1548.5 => 2.78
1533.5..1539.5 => 2.663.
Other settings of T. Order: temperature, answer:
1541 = 2.356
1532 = 2.462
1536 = 2.465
